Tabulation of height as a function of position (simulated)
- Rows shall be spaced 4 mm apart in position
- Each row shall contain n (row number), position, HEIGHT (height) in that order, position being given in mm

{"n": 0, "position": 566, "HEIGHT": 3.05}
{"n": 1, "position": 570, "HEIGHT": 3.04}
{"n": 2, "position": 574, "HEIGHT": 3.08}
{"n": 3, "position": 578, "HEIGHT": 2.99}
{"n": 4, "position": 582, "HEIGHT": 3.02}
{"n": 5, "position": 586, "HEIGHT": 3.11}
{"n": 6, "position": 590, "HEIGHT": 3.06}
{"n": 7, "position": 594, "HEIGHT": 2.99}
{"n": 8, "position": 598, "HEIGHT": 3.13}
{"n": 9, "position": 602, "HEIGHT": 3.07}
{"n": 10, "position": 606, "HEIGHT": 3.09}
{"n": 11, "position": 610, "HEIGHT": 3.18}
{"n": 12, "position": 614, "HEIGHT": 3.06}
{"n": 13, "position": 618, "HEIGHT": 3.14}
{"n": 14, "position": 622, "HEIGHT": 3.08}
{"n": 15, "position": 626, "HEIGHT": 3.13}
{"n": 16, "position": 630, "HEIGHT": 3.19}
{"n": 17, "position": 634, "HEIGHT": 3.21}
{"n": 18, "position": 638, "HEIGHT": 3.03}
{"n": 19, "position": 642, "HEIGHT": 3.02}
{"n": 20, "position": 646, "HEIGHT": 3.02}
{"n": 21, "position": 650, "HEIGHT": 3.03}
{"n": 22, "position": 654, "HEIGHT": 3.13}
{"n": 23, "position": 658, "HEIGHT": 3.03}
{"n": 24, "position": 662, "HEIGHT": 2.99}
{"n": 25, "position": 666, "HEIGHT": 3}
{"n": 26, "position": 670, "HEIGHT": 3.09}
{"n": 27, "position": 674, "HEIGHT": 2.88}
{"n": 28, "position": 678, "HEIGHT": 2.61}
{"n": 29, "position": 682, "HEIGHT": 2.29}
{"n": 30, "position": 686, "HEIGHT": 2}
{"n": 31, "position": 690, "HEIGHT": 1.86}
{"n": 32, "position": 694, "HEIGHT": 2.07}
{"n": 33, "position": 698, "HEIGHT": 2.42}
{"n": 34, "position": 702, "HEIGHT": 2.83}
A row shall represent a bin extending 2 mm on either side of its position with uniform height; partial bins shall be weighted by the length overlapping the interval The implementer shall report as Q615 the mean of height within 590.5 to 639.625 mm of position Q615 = 3.11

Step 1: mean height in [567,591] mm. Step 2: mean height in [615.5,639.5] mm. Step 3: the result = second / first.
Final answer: 1.0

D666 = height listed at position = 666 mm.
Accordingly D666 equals 3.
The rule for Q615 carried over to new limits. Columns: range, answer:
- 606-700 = 2.85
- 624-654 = 3.09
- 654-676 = 3.01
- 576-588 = 3.04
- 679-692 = 2.09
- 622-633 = 3.15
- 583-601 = 3.07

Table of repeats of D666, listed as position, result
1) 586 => 3.11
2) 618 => 3.14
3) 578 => 2.99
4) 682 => 2.29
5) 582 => 3.02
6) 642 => 3.02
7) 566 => 3.05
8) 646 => 3.02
